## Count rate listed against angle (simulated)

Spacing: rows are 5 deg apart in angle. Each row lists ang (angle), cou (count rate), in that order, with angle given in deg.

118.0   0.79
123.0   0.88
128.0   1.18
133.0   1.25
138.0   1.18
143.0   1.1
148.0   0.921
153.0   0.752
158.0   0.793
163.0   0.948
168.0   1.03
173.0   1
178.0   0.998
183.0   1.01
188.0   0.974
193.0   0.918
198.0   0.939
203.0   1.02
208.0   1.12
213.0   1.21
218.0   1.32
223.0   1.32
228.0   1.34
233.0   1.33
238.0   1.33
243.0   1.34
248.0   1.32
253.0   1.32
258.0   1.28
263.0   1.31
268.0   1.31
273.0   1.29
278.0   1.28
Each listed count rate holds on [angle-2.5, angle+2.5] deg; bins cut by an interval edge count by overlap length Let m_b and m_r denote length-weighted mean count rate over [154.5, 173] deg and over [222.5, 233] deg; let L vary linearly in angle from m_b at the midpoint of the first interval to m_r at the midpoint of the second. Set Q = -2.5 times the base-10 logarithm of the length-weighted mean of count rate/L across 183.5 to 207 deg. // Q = 0.15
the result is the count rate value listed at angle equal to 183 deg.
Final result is 1.01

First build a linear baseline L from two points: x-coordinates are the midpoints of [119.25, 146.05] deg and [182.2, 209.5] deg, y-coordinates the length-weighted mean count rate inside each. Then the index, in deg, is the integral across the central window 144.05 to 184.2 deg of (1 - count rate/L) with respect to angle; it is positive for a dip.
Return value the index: 4.2 deg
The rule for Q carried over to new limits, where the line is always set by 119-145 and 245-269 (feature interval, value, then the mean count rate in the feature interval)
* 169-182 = 0.17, 1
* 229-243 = -0.05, 1.33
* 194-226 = 0.08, 1.15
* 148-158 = 0.37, 0.804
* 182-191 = 0.21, 0.985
